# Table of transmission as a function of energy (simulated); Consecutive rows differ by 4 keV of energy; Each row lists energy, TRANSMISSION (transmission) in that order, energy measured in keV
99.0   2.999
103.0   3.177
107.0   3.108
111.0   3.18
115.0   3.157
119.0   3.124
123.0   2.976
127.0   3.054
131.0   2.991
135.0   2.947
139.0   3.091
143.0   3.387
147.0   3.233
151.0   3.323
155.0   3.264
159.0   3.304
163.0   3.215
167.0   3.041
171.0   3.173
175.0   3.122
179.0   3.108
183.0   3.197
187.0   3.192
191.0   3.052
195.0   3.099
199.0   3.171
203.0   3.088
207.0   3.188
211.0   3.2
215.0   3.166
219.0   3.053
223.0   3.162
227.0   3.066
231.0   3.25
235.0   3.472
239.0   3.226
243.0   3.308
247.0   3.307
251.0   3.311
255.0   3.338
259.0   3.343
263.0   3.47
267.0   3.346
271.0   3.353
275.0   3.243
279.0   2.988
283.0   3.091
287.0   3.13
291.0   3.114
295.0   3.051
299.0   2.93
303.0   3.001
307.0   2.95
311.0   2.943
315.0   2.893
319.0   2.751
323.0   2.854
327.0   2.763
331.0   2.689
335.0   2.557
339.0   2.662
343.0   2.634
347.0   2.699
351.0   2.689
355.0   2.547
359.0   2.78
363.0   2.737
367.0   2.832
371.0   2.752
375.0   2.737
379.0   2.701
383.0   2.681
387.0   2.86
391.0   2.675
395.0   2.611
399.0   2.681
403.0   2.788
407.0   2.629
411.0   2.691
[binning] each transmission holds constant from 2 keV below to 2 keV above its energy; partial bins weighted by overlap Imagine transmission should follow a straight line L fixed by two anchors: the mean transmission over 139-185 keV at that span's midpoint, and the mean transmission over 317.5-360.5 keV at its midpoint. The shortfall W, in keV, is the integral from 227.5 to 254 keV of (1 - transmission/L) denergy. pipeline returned -2.85 keV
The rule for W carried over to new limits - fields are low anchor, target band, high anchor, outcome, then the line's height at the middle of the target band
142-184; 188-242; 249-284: 1.2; 3.25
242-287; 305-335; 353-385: 1.7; 2.98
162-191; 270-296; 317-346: -2.7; 2.84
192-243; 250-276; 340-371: -2.8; 3.02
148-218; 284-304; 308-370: -1.3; 2.86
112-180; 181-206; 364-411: -0.6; 3.06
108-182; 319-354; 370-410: 1.4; 2.81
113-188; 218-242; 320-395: -1.9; 2.98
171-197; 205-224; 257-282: 0.2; 3.19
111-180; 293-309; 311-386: -0.9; 2.83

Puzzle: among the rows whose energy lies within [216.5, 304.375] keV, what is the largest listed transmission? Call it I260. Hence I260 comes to 3.472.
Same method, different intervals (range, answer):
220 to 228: 3.162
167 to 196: 3.197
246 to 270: 3.47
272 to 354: 3.243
